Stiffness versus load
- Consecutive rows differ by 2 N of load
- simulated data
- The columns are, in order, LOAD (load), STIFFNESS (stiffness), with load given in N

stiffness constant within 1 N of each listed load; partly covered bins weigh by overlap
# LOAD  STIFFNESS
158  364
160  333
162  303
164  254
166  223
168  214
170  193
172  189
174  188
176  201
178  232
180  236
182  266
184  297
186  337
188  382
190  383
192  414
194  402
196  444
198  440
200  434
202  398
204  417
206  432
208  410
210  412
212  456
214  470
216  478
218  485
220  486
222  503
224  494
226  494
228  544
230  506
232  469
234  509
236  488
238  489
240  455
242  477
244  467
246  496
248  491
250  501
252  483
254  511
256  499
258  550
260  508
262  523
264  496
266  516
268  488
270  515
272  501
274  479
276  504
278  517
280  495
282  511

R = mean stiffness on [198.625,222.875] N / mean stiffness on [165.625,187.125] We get 1.90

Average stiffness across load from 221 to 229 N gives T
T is 509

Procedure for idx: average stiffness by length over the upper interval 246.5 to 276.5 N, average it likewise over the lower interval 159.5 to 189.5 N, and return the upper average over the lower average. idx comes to 1.96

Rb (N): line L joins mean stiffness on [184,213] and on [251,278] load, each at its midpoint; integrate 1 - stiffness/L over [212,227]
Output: -1.6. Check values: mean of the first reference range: 408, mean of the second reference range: 506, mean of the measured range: 485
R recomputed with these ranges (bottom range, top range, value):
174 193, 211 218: 1.57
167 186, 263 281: 2.18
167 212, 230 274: 1.48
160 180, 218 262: 2.18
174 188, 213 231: 1.87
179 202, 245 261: 1.37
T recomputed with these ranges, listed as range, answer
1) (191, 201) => 427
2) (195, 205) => 427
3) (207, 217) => 445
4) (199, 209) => 418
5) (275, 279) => 510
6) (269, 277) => 500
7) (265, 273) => 505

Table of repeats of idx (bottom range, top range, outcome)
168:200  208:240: 1.57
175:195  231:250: 1.53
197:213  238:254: 1.14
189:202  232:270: 1.19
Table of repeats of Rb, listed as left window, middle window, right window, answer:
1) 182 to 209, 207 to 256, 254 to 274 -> -3.1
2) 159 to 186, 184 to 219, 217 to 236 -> -3.8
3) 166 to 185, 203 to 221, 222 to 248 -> -2.9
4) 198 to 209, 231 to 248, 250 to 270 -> -0.2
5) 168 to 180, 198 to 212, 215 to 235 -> -1.5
